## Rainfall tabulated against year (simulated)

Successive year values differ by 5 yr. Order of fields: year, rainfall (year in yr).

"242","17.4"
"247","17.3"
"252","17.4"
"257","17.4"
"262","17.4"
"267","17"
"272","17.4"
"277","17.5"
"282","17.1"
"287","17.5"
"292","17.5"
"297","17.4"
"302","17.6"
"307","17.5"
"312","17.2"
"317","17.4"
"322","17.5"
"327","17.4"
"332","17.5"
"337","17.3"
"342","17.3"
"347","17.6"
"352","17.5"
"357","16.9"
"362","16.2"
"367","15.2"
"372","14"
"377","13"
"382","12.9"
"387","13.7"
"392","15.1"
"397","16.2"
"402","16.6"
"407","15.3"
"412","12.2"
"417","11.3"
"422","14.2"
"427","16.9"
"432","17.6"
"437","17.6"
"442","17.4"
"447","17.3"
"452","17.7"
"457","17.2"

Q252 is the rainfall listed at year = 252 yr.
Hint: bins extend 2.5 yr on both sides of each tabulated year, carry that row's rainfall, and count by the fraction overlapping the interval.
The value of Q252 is 17.4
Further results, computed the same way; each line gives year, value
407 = 15.3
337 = 17.3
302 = 17.6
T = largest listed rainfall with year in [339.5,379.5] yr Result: 17.6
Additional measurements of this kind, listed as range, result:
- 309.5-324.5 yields 17.5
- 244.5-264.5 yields 17.4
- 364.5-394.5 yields 15.2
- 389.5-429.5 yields 16.9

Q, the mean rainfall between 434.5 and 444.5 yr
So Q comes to 17.5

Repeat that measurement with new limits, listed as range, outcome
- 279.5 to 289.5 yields 17.3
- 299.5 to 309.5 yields 17.6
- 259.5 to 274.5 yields 17.3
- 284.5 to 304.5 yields 17.5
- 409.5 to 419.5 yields 11.8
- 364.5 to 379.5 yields 14.1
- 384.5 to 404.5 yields 15.4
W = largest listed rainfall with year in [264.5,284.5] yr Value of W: 17.5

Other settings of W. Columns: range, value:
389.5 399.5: 16.2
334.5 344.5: 17.3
